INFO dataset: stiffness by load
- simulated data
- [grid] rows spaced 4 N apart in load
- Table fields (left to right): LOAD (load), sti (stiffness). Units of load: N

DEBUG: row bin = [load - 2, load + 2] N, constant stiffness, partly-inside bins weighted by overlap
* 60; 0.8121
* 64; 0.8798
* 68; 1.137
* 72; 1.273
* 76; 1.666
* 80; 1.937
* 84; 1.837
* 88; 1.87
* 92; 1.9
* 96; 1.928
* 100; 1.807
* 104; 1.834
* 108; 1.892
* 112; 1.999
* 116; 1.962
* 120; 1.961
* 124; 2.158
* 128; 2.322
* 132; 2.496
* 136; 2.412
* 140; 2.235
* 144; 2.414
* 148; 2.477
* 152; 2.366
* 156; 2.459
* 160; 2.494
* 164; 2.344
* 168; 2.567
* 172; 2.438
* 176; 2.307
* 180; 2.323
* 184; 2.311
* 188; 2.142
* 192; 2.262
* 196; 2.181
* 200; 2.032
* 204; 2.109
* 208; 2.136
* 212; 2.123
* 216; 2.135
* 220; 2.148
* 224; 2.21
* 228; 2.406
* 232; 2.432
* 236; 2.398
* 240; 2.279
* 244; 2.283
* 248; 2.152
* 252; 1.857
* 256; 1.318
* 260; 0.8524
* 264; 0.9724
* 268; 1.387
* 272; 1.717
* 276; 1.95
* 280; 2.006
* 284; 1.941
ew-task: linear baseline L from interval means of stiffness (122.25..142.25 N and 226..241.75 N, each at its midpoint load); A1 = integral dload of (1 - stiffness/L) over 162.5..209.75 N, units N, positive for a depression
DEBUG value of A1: 1.9 N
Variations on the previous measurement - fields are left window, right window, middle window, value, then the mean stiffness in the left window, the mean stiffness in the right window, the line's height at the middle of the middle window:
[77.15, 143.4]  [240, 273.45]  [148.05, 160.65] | -3.5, 2.04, 1.61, 1.91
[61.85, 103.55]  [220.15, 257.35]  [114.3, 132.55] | -4.0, 1.63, 2.16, 1.77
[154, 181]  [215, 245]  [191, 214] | 2.1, 2.42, 2.29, 2.35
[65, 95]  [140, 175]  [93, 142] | -1.3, 1.64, 2.43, 2.02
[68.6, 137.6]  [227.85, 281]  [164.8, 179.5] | -4.1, 1.94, 1.84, 1.89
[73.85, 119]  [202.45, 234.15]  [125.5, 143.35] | -3.4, 1.88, 2.21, 1.98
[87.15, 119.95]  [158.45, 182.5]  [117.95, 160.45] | -3.2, 1.9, 2.41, 2.17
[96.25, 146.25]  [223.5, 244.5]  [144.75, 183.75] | -3.7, 2.12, 2.35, 2.21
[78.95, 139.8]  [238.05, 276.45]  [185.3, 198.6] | -2.7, 2.03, 1.66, 1.83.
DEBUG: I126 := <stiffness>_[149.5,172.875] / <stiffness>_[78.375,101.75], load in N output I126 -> 1.30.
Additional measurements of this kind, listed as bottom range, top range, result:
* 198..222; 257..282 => 0.70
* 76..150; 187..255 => 1.05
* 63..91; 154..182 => 1.56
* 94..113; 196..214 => 1.12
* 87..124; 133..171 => 1.26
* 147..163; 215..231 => 0.92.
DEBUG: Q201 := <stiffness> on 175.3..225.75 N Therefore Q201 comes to 2.18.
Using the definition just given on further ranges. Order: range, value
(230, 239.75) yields 2.39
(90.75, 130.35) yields 1.98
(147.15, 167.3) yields 2.43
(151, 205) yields 2.31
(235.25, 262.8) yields 1.83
